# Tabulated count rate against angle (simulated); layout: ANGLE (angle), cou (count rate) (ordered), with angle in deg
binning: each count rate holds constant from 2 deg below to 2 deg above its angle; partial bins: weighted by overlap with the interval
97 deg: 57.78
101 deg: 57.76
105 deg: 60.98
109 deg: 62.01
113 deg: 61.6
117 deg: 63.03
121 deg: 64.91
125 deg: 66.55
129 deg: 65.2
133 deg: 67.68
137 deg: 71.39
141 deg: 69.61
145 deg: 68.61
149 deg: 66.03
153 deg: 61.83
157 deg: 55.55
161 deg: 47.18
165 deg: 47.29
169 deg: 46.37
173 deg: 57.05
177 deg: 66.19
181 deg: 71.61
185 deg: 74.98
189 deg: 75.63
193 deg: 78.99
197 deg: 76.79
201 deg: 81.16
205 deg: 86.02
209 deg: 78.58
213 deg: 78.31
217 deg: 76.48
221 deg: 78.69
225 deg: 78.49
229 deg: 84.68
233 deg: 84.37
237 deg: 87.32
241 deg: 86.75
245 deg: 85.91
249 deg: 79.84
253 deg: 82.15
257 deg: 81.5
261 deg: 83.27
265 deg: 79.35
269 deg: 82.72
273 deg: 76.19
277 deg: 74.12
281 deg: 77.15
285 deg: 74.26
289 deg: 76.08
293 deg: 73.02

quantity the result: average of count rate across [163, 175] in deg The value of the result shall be 50.2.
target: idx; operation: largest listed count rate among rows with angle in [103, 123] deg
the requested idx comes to 64.91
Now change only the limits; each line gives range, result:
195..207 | 86.02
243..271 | 85.91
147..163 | 66.03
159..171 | 47.29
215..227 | 78.69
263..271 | 82.72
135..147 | 71.39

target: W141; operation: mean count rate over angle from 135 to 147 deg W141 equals 69.9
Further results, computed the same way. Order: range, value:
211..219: 77.4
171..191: 69.1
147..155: 63.9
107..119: 62.2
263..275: 79.4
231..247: 86.1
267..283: 77.5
